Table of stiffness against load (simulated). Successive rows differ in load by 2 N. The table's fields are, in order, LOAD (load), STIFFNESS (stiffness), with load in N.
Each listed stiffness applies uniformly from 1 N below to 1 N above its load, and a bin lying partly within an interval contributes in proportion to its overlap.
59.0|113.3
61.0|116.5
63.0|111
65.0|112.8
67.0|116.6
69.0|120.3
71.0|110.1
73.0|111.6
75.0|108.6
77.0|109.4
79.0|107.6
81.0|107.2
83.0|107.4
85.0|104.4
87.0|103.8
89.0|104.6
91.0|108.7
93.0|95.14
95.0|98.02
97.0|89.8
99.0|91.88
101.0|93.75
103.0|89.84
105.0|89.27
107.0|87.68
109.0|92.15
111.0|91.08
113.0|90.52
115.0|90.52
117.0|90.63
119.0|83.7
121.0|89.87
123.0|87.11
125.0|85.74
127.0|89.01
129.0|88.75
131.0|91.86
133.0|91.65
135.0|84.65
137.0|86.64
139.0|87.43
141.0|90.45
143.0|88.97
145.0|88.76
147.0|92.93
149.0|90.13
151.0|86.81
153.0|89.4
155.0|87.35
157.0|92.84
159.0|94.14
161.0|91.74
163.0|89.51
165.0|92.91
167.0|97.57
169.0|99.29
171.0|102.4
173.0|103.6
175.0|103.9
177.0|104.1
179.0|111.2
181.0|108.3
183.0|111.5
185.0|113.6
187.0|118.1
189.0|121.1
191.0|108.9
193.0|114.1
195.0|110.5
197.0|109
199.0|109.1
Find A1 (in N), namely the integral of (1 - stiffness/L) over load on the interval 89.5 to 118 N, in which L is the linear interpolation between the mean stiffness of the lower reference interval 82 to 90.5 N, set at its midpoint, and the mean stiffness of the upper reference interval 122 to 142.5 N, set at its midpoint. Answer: 1.7 N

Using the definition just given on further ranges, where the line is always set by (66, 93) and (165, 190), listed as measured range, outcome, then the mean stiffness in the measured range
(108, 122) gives 2.4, 89.8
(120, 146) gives 4.7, 88.5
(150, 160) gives 1.6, 90.1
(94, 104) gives 1.5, 92.7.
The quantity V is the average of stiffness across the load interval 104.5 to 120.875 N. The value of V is 89.5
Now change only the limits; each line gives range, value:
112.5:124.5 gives 88.5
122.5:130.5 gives 87.9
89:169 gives 91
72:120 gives 97.8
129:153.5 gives 89.1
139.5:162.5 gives 90.2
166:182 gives 104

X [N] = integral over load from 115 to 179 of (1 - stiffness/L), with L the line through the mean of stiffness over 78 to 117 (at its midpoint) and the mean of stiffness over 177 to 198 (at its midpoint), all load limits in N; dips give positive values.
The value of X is 8.1 N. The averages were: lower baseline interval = 96.9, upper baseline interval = 112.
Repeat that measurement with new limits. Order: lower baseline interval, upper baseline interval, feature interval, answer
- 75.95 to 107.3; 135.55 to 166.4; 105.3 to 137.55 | 2.0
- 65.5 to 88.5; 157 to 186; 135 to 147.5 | 1.8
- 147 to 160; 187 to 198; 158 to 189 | -0.3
